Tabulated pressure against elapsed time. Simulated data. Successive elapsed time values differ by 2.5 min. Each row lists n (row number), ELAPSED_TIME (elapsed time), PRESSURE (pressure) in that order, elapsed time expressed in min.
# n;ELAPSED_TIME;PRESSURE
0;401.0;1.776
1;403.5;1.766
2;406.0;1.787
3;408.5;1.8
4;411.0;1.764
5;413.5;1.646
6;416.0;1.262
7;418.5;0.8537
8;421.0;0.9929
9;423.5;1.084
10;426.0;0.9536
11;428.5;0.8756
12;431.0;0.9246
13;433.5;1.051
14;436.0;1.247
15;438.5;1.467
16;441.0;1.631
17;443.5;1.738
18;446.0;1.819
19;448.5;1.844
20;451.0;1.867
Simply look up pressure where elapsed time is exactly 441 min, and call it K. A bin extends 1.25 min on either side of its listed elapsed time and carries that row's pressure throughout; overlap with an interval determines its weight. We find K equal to 1.631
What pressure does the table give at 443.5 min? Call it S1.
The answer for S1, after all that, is 1.738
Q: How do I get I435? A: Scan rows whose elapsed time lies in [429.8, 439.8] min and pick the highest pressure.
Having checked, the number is 1.467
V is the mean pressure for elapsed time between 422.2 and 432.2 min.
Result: 0.96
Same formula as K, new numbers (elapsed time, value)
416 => 1.262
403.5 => 1.766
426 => 0.9536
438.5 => 1.467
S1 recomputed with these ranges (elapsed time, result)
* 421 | 0.9929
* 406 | 1.787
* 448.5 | 1.844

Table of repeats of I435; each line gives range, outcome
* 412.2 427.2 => 1.646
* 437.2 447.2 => 1.819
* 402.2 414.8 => 1.8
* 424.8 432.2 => 0.9536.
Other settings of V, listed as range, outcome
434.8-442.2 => 1.45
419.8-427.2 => 1.01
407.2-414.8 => 1.73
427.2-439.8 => 1.11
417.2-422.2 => 0.926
